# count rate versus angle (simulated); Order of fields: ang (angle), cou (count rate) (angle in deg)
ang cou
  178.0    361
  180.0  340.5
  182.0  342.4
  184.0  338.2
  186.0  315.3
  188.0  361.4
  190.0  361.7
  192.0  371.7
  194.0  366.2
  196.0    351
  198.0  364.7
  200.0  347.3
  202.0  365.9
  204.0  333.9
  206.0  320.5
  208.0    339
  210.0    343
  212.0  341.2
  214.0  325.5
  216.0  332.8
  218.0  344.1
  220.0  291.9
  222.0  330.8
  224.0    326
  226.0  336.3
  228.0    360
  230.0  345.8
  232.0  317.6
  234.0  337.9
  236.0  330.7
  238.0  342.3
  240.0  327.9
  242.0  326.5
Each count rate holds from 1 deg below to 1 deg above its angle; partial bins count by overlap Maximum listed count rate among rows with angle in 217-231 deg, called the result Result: 360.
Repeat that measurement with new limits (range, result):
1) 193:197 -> 366.2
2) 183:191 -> 361.7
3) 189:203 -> 371.7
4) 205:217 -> 343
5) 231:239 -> 342.3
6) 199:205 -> 365.9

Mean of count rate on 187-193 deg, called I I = 365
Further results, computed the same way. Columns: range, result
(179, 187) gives 334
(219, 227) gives 321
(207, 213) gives 341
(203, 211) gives 334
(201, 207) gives 340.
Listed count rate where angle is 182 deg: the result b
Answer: 342.4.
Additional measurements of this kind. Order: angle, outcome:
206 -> 320.5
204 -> 333.9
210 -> 343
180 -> 340.5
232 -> 317.6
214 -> 325.5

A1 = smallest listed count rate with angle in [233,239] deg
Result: 330.7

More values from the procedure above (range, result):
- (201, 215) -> 320.5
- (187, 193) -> 361.4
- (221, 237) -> 317.6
